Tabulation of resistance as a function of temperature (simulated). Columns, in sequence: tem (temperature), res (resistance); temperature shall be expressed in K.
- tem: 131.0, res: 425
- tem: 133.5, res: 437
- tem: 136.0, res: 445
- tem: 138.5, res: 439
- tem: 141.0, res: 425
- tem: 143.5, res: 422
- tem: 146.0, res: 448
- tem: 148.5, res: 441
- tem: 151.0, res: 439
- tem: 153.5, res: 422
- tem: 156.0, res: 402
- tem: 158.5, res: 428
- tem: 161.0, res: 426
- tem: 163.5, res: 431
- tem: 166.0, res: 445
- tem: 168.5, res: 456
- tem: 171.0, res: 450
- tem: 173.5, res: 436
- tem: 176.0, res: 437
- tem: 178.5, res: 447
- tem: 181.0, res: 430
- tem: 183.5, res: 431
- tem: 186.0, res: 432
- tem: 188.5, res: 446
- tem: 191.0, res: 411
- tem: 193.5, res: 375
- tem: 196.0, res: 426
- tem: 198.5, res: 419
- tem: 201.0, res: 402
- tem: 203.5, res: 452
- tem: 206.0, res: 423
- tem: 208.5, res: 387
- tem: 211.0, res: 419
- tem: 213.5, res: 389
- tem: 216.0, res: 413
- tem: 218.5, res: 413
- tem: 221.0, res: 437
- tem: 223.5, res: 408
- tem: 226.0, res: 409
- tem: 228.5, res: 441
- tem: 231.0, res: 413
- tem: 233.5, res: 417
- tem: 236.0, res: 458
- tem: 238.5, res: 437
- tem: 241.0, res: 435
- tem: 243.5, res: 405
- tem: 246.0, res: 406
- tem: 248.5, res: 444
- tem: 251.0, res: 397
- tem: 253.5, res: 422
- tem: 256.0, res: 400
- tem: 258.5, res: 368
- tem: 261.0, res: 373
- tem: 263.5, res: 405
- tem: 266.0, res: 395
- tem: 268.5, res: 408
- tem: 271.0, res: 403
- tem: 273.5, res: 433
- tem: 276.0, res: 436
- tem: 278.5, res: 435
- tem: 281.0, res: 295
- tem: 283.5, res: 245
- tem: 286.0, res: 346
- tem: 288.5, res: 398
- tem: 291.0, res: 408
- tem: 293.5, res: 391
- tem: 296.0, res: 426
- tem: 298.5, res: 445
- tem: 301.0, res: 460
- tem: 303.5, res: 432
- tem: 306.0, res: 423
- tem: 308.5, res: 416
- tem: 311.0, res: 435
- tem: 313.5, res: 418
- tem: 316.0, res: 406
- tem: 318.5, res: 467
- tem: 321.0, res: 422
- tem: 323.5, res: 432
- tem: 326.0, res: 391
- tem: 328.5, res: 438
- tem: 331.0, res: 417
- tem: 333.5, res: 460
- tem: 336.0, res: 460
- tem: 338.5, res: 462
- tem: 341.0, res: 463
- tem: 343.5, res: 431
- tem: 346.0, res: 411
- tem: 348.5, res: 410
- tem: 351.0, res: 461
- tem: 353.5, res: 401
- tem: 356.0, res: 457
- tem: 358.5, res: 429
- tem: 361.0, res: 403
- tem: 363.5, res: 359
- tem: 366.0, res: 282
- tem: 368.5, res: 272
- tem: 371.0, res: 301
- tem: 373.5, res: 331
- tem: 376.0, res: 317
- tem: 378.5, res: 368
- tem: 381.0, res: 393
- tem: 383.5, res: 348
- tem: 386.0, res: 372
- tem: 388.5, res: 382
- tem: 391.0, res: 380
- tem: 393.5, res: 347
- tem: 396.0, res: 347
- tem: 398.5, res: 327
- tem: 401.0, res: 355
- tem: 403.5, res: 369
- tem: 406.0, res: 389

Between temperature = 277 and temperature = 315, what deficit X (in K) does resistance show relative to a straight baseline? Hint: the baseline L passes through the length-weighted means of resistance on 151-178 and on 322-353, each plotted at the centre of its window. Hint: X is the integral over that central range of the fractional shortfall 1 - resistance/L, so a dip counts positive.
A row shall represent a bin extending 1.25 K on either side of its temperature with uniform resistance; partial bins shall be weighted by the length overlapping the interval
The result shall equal 3.2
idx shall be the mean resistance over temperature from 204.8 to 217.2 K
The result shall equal 406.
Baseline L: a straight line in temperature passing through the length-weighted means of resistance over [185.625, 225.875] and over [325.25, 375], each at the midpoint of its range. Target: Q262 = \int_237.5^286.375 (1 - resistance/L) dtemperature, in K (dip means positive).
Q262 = 1.8 K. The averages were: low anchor 415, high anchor 402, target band 395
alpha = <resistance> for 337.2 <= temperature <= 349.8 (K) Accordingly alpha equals 436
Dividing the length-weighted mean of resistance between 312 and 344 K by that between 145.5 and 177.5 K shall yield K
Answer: 1.00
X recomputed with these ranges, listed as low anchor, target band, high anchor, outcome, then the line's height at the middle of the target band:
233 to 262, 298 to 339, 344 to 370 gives -3.7 K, 398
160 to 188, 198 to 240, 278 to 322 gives 0.6 K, 426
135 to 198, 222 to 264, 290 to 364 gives 1.5 K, 430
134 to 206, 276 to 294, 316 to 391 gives 2.0 K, 410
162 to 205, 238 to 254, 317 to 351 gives 0.5 K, 433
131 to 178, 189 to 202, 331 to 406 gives 0.5 K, 425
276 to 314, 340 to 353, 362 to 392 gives -2.5 K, 363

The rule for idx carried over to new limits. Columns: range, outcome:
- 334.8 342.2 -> 462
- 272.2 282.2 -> 400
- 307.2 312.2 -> 425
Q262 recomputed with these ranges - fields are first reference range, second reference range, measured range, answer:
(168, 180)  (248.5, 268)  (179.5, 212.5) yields 1.0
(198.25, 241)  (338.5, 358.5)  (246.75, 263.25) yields 0.9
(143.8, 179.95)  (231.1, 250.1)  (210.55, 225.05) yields 0.6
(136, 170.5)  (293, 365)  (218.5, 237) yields 0.3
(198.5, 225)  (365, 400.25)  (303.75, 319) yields -2.2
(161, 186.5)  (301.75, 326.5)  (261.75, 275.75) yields 0.7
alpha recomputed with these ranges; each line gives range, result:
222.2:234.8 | 418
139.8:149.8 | 434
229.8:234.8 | 415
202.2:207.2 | 437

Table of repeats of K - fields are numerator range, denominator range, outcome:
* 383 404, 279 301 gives 0.95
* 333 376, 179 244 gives 0.94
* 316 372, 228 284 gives 1.02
